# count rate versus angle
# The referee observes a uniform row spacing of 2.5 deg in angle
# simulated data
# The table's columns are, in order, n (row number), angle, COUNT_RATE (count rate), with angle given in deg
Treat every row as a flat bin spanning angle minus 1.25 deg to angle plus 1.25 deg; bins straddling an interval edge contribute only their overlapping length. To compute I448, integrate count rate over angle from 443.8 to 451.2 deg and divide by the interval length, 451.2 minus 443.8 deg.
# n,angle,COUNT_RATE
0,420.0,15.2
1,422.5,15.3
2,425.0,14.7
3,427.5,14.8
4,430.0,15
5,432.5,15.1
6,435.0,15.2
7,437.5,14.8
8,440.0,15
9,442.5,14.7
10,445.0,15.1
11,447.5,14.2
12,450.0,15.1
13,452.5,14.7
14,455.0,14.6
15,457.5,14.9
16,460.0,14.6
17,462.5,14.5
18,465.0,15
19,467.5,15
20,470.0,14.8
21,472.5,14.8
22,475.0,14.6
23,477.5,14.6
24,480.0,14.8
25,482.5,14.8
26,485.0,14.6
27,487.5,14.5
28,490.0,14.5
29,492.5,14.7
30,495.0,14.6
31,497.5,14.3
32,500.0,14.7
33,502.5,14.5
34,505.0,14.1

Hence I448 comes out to 14.8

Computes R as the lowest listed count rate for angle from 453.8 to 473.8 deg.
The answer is 14.5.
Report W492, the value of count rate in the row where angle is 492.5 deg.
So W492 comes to 14.7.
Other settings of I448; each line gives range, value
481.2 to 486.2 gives 14.7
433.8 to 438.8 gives 15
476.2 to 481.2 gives 14.7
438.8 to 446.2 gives 14.9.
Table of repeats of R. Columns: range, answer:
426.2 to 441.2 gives 14.8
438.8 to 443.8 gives 14.7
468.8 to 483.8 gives 14.6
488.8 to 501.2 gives 14.3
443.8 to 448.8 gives 14.2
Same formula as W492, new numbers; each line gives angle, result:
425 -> 14.7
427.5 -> 14.8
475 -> 14.6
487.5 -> 14.5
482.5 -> 14.8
